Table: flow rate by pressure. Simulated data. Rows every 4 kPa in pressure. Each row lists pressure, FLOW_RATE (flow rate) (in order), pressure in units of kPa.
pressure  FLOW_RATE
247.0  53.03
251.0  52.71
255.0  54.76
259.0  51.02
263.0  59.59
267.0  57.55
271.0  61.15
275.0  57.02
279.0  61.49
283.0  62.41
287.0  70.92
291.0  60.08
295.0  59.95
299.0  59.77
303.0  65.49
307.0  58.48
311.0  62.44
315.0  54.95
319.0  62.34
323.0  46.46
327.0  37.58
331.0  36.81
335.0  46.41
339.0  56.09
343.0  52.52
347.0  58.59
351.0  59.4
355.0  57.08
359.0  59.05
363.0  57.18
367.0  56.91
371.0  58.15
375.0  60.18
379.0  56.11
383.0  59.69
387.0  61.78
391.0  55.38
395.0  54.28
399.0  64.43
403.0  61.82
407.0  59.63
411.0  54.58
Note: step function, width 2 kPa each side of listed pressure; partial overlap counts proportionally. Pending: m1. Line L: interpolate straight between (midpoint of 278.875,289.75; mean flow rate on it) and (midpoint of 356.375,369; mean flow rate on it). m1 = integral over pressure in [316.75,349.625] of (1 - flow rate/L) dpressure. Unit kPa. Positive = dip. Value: 5.8 kPa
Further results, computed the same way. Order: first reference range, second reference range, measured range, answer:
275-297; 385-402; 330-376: 4.0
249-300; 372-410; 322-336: 4.3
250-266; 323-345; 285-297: -3.0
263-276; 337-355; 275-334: 1.0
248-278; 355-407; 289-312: -1.6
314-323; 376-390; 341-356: 0.2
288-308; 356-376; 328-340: 3.0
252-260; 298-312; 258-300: -2.4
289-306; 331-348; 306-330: 1.6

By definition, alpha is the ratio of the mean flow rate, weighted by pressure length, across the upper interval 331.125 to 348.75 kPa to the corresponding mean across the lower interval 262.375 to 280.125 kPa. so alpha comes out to 0.87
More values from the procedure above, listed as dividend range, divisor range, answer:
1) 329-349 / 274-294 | 0.80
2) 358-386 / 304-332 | 1.11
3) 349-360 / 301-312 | 0.94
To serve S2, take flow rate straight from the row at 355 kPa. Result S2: 57.08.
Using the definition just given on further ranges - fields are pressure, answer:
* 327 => 37.58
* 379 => 56.11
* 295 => 59.95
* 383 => 59.69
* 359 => 59.05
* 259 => 51.02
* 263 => 59.59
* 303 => 65.49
